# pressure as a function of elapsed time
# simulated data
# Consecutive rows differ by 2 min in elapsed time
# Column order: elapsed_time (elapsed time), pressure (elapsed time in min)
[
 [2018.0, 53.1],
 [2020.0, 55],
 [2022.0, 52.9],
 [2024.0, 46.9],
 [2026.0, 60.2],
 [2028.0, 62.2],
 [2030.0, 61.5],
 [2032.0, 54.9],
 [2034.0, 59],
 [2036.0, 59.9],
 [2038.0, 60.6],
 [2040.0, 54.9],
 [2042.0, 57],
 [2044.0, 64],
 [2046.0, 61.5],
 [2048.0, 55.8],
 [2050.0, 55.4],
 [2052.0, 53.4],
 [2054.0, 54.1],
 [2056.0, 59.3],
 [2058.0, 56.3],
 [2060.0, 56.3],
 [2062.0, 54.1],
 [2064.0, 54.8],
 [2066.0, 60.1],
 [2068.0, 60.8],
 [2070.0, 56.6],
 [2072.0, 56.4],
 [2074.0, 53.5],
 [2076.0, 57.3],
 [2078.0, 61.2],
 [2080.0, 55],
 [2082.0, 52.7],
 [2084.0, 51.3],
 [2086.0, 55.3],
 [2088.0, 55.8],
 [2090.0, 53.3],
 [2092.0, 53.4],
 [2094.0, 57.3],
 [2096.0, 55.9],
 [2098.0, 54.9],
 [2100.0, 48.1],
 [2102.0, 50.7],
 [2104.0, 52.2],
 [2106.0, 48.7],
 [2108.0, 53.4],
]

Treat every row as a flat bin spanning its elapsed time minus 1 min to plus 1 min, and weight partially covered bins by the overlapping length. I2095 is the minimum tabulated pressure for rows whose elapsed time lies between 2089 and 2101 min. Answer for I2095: 48.1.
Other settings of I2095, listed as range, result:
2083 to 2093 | 51.3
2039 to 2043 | 54.9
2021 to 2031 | 46.9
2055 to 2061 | 56.3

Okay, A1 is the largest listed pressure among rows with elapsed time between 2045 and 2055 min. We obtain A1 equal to 61.5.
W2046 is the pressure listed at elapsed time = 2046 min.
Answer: 61.5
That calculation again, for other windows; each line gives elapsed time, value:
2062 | 54.1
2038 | 60.6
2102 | 50.7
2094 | 57.3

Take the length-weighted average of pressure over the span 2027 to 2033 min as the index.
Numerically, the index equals 59.5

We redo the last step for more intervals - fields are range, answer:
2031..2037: 57.9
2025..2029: 61.2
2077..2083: 56.3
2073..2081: 56.8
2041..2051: 58.7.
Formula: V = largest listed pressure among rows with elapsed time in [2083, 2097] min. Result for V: 57.3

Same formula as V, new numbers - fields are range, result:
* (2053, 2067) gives 60.1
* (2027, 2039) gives 62.2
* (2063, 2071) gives 60.8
